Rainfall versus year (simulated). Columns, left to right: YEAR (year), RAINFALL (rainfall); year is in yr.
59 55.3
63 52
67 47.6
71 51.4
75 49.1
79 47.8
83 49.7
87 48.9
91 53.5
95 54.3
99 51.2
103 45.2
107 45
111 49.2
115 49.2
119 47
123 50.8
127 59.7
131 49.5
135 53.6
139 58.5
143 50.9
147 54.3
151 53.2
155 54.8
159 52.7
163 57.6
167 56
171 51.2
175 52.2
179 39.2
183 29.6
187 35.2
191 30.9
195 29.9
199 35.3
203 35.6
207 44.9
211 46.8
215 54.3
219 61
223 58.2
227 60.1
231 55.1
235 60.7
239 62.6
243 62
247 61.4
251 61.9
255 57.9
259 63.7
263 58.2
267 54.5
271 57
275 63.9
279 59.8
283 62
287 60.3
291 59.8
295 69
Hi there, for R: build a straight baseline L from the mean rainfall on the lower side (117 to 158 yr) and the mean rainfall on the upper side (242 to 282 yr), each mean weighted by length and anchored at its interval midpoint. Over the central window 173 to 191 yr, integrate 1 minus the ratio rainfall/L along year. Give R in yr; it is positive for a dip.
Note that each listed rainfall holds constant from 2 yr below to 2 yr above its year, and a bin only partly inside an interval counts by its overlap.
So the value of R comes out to 5.7 yr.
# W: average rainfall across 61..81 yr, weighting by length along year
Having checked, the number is 49.6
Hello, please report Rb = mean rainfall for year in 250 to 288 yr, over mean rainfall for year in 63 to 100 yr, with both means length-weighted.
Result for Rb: 1.19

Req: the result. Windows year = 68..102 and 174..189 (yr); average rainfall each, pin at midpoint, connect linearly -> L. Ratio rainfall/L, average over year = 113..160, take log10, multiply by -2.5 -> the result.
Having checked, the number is -0.20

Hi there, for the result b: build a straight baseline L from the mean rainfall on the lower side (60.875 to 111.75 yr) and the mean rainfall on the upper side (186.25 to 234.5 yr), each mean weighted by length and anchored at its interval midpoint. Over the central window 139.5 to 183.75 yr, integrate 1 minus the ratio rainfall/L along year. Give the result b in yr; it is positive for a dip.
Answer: -3.1 yr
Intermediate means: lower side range 49.6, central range 51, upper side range 46.3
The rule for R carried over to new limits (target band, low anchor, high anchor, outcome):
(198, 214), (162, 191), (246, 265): 2.8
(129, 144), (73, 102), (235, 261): 0.2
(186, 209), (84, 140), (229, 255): 8.8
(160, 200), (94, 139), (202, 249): 8.5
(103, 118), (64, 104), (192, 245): 0.8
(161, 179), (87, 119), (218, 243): 0.7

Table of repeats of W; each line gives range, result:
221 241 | 59.3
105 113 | 47.1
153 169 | 55.3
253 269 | 58.6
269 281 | 60.2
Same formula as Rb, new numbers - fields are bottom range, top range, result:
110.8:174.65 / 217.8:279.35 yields 1.13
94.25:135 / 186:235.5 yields 0.93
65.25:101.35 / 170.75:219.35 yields 0.81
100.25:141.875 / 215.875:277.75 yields 1.18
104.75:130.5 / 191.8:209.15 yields 0.72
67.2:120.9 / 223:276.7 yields 1.21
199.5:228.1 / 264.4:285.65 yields 1.18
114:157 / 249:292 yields 1.13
